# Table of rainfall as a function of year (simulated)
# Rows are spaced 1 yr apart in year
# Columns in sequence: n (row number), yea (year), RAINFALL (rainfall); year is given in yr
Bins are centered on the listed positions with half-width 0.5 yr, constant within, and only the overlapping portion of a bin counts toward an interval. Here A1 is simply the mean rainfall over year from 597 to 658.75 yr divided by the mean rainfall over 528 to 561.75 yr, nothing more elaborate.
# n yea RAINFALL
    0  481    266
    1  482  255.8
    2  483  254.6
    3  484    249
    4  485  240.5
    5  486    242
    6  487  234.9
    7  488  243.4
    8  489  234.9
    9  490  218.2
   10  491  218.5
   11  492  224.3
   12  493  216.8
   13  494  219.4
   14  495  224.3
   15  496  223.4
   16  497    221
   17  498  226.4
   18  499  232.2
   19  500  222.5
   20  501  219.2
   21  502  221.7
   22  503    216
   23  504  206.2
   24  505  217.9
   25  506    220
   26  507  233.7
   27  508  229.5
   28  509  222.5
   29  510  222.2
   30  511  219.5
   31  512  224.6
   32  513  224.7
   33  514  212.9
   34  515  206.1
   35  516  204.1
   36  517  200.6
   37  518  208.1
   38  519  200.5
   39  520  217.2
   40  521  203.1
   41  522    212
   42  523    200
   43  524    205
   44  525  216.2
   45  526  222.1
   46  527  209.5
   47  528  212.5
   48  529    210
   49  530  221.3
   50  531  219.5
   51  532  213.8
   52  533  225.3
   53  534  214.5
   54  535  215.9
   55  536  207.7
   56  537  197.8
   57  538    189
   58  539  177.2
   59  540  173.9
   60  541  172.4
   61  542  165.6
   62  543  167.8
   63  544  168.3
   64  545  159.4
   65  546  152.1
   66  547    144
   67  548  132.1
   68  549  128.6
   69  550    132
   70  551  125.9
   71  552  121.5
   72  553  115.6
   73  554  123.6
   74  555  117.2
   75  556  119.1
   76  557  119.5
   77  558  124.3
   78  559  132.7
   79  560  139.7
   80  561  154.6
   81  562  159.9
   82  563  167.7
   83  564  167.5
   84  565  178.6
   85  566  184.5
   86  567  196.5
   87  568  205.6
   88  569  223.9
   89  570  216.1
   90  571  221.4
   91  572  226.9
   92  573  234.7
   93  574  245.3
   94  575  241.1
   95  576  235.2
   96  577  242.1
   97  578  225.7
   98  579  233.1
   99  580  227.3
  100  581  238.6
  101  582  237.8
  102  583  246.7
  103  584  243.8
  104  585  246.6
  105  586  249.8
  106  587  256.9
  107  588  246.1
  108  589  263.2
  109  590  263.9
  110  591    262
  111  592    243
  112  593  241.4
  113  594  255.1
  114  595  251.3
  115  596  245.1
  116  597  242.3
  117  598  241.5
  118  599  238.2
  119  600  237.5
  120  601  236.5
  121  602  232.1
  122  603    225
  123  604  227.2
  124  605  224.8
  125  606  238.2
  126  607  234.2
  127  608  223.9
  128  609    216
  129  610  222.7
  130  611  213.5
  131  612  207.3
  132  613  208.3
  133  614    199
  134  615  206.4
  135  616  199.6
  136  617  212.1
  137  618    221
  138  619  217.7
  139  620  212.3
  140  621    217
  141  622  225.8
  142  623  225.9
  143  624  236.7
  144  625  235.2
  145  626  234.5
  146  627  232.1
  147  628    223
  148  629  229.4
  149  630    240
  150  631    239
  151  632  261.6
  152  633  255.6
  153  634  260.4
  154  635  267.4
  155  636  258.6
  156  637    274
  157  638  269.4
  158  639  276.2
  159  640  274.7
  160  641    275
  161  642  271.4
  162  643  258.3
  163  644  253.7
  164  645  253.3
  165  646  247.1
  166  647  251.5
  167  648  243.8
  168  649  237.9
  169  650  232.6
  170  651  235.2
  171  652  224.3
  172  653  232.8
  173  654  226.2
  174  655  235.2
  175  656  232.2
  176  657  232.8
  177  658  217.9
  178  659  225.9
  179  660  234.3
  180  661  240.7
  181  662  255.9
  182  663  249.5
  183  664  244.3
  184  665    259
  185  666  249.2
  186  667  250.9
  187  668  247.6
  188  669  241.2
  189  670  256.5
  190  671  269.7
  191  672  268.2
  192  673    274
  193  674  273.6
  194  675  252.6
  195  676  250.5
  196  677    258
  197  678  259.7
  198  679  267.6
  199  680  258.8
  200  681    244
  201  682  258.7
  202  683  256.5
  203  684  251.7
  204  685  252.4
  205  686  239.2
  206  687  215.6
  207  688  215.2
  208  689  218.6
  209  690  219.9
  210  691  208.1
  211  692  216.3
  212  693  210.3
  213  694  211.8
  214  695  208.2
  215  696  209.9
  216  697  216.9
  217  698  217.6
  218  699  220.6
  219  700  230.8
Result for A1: 1.4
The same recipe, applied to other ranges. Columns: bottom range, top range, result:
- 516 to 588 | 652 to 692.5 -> 1.27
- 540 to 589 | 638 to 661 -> 1.31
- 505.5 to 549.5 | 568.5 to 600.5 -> 1.21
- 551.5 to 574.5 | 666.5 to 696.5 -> 1.43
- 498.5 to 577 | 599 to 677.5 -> 1.25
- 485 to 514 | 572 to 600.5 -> 1.09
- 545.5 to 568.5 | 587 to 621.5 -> 1.59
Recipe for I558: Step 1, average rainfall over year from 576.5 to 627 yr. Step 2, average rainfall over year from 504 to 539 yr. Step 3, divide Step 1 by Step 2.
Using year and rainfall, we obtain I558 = 1.09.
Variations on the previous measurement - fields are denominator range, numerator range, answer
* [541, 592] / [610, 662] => 1.24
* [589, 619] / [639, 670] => 1.06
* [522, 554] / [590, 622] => 1.26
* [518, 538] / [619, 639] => 1.15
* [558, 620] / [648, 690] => 1.10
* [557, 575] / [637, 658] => 1.33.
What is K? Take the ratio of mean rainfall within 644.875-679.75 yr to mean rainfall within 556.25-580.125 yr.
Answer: 1.3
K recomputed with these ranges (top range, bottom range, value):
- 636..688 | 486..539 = 1.15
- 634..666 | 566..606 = 1.05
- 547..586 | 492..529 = 0.86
